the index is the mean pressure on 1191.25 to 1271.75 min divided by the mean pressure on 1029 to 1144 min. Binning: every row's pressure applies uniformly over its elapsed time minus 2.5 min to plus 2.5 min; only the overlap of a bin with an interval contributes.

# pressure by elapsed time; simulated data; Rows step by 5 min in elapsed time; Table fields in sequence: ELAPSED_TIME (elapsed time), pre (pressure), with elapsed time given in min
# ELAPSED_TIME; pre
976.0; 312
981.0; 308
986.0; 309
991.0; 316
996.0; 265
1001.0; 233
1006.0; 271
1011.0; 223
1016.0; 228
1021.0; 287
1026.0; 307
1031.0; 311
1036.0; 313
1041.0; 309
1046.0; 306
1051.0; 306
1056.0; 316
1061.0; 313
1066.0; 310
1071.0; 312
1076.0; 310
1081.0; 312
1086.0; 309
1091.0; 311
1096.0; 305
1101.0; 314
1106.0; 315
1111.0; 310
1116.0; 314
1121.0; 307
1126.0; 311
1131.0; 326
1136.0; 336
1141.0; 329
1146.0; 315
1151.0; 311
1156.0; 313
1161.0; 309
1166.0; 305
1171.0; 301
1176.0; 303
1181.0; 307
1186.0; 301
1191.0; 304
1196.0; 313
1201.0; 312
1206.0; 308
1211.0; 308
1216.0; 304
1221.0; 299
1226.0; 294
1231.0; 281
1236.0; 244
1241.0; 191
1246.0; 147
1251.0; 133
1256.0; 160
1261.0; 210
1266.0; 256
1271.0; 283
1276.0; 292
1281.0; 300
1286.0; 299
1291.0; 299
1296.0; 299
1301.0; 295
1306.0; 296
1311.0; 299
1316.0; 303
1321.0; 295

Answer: 0.81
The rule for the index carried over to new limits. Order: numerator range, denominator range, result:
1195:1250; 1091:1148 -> 0.85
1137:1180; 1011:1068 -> 1.05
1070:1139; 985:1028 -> 1.17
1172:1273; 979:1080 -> 0.90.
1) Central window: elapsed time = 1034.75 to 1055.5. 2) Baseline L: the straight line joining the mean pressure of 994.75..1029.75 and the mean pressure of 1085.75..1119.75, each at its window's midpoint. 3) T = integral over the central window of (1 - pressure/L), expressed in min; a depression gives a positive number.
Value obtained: -2.2 min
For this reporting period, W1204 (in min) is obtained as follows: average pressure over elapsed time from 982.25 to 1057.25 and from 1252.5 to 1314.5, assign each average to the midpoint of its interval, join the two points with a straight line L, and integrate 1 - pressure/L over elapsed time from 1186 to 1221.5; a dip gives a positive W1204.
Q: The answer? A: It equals -3.9 min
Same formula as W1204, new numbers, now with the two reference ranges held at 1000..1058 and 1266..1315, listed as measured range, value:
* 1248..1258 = 5.0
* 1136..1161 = -2.5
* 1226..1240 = 1.5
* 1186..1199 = -0.7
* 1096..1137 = -3.8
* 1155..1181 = -1.4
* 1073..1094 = -1.7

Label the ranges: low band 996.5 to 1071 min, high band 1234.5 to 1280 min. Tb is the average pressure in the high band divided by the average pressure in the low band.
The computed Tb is 0.7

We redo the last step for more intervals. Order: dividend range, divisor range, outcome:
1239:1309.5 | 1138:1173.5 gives 0.80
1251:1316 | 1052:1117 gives 0.87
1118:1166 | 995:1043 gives 1.15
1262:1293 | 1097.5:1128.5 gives 0.91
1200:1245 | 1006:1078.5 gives 0.94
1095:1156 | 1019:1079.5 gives 1.02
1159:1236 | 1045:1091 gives 0.97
